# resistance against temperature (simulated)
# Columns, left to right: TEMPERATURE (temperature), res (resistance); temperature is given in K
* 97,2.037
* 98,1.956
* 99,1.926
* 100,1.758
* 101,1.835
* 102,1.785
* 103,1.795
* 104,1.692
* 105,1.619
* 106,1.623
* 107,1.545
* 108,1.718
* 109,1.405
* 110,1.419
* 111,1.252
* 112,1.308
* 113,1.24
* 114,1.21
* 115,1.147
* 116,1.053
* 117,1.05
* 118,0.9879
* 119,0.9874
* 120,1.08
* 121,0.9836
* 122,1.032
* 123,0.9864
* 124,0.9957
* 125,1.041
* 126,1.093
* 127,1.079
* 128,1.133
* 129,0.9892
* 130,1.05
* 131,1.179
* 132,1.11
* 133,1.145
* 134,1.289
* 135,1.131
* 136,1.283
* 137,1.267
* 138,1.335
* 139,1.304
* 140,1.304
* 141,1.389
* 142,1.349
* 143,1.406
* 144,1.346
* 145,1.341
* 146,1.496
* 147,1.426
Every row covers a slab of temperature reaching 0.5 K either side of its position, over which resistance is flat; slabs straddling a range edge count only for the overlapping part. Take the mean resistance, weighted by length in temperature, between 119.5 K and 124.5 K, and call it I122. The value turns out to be 1.02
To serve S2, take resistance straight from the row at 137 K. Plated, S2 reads 1.267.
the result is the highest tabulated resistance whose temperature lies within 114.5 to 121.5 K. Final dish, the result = 1.147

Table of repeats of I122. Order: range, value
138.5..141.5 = 1.33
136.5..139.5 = 1.3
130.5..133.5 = 1.14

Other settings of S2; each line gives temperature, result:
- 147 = 1.426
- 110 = 1.419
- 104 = 1.692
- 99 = 1.926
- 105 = 1.619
